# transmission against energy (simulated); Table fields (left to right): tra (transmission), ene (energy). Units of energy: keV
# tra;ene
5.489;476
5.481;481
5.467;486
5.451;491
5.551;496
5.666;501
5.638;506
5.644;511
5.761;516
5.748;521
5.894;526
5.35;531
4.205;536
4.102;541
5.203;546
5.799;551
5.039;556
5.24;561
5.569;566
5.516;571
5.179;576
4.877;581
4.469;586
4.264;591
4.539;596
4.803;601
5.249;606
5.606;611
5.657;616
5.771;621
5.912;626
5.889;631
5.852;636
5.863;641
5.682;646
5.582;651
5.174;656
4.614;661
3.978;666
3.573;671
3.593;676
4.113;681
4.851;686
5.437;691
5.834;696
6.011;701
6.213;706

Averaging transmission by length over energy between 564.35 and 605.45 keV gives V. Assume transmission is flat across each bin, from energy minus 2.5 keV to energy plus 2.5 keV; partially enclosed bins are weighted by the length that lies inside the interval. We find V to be 4.9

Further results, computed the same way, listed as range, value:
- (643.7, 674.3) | 4.73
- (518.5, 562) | 5.17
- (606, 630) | 5.7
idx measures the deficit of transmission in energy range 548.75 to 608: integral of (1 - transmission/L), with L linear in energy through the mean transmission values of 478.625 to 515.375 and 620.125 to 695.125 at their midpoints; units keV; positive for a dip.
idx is 3.0 keV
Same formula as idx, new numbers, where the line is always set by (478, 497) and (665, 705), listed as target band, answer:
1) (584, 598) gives 1.9 keV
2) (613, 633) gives -3.3 keV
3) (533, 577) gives 1.1 keV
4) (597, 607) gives 0.3 keV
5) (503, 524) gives -1.2 keV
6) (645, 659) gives -1.6 keV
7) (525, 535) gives -0.1 keV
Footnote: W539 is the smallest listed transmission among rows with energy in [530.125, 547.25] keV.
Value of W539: 4.102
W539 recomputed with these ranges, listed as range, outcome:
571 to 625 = 4.264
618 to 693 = 3.573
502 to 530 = 5.638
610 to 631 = 5.606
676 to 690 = 3.593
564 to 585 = 4.877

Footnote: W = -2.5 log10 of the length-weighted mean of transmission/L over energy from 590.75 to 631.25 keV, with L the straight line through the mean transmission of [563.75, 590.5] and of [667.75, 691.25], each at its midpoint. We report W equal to -0.12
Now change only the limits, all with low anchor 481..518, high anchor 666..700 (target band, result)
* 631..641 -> -0.21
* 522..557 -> 0.05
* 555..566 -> 0.00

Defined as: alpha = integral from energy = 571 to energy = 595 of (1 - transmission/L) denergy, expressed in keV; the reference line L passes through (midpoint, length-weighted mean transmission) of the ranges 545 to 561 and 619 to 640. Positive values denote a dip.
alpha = 3.3 keV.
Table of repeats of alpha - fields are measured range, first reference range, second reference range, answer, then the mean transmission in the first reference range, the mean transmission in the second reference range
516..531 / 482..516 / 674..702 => -0.6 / 5.58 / 4.94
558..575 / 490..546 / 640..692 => -0.9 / 5.36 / 4.72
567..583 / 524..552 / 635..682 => -0.9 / 5.04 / 4.79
